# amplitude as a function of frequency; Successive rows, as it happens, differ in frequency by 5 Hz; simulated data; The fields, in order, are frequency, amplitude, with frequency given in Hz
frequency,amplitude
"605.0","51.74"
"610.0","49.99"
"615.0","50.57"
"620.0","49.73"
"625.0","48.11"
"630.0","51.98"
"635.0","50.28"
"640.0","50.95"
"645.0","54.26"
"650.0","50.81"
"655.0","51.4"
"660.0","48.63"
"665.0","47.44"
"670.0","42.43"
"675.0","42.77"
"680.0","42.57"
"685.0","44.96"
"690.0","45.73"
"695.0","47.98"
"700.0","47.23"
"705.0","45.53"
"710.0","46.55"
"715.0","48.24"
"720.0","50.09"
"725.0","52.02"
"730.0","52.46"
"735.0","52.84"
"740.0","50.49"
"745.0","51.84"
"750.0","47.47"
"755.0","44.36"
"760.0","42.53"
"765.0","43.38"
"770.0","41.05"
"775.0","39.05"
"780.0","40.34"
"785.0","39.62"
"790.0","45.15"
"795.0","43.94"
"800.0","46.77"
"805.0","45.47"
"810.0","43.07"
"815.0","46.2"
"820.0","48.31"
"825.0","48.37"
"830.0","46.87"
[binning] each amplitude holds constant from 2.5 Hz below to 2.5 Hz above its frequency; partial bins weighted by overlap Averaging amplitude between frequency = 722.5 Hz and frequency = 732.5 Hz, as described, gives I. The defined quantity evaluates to 52.2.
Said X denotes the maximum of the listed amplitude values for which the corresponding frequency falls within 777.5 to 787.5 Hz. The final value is 40.34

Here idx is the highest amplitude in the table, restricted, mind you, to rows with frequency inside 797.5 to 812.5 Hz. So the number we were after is 46.77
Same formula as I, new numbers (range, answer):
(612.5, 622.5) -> 50.1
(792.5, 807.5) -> 45.4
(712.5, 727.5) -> 50.1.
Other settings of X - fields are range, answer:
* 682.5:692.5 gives 45.73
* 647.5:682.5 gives 51.4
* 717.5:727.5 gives 52.02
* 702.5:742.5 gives 52.84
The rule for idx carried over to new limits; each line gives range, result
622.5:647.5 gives 54.26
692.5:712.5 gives 47.98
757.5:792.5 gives 45.15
